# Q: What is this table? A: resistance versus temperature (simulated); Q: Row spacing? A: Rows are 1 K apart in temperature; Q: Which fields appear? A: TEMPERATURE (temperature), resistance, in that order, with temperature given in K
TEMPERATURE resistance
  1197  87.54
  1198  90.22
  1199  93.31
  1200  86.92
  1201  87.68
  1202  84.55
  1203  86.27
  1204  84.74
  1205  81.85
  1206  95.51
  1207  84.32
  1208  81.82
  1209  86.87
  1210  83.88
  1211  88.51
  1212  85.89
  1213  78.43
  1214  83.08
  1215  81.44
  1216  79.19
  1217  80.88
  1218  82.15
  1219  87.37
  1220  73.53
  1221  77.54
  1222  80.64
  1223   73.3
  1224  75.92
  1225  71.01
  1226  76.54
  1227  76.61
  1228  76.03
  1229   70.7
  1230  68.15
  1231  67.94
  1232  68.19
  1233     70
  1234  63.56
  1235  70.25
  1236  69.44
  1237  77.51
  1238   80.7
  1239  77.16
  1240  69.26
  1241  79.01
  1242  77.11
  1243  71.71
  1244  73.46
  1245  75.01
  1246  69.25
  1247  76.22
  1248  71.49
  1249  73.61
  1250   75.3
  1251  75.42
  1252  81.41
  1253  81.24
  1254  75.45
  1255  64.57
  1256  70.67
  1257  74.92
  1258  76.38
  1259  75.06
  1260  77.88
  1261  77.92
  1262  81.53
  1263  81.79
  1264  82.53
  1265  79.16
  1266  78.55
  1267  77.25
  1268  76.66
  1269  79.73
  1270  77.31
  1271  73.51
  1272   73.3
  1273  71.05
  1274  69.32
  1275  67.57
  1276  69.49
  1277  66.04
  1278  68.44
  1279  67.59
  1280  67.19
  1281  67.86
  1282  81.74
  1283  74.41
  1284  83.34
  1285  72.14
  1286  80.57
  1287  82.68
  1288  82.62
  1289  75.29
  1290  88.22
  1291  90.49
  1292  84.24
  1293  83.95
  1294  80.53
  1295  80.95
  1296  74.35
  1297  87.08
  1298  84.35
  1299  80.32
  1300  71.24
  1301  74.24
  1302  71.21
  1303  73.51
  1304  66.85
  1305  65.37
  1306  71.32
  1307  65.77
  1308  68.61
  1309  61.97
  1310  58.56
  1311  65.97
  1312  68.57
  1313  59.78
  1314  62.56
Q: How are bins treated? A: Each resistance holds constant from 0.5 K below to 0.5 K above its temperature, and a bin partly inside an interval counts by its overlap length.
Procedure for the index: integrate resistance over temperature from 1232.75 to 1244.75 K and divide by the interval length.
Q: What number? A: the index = 73.4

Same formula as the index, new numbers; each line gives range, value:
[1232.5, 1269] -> 75.3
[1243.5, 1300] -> 76.5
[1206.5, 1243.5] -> 76.9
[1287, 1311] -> 75.6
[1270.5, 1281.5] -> 69.2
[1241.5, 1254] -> 75.1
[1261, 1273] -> 78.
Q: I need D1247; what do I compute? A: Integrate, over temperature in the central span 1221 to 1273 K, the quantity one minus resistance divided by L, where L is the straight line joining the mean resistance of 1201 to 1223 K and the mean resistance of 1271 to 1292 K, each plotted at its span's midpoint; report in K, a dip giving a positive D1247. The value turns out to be 2.8 K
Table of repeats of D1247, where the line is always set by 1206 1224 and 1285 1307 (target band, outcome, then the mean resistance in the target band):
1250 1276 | 1.24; 75.9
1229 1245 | 1.70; 72.3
